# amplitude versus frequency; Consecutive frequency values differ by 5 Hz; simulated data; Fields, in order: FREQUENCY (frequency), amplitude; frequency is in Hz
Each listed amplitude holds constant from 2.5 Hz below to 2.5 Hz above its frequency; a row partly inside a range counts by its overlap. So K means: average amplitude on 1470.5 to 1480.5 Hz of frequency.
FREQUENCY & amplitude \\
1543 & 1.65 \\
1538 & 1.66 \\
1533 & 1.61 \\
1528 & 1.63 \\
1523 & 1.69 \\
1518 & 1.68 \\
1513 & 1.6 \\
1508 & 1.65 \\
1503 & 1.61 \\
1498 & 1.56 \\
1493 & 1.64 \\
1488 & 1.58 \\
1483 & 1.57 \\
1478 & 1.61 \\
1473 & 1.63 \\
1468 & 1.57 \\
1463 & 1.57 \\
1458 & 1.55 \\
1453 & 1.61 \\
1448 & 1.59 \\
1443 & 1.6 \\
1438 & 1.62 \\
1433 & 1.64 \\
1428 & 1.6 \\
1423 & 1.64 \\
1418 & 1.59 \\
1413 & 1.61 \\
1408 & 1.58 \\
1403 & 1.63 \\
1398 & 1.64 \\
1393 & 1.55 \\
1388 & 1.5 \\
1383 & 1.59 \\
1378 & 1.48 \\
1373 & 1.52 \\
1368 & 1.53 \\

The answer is 1.62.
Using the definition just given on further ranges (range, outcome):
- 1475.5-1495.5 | 1.6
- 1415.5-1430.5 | 1.61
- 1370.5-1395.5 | 1.53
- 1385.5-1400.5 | 1.56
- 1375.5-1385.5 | 1.54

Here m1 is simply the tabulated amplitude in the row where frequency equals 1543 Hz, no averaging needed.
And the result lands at 1.65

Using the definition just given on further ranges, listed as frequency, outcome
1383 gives 1.59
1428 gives 1.6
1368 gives 1.53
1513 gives 1.6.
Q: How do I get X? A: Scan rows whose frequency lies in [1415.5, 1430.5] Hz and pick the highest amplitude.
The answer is 1.64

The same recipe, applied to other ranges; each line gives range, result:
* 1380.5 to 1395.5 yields 1.59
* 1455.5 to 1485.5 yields 1.63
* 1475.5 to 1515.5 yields 1.65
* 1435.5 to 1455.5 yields 1.62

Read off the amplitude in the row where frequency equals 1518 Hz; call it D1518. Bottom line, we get 1.68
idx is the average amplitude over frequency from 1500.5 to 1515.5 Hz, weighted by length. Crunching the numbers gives 1.62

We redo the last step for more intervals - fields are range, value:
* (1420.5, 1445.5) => 1.62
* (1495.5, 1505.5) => 1.59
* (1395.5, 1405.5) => 1.63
